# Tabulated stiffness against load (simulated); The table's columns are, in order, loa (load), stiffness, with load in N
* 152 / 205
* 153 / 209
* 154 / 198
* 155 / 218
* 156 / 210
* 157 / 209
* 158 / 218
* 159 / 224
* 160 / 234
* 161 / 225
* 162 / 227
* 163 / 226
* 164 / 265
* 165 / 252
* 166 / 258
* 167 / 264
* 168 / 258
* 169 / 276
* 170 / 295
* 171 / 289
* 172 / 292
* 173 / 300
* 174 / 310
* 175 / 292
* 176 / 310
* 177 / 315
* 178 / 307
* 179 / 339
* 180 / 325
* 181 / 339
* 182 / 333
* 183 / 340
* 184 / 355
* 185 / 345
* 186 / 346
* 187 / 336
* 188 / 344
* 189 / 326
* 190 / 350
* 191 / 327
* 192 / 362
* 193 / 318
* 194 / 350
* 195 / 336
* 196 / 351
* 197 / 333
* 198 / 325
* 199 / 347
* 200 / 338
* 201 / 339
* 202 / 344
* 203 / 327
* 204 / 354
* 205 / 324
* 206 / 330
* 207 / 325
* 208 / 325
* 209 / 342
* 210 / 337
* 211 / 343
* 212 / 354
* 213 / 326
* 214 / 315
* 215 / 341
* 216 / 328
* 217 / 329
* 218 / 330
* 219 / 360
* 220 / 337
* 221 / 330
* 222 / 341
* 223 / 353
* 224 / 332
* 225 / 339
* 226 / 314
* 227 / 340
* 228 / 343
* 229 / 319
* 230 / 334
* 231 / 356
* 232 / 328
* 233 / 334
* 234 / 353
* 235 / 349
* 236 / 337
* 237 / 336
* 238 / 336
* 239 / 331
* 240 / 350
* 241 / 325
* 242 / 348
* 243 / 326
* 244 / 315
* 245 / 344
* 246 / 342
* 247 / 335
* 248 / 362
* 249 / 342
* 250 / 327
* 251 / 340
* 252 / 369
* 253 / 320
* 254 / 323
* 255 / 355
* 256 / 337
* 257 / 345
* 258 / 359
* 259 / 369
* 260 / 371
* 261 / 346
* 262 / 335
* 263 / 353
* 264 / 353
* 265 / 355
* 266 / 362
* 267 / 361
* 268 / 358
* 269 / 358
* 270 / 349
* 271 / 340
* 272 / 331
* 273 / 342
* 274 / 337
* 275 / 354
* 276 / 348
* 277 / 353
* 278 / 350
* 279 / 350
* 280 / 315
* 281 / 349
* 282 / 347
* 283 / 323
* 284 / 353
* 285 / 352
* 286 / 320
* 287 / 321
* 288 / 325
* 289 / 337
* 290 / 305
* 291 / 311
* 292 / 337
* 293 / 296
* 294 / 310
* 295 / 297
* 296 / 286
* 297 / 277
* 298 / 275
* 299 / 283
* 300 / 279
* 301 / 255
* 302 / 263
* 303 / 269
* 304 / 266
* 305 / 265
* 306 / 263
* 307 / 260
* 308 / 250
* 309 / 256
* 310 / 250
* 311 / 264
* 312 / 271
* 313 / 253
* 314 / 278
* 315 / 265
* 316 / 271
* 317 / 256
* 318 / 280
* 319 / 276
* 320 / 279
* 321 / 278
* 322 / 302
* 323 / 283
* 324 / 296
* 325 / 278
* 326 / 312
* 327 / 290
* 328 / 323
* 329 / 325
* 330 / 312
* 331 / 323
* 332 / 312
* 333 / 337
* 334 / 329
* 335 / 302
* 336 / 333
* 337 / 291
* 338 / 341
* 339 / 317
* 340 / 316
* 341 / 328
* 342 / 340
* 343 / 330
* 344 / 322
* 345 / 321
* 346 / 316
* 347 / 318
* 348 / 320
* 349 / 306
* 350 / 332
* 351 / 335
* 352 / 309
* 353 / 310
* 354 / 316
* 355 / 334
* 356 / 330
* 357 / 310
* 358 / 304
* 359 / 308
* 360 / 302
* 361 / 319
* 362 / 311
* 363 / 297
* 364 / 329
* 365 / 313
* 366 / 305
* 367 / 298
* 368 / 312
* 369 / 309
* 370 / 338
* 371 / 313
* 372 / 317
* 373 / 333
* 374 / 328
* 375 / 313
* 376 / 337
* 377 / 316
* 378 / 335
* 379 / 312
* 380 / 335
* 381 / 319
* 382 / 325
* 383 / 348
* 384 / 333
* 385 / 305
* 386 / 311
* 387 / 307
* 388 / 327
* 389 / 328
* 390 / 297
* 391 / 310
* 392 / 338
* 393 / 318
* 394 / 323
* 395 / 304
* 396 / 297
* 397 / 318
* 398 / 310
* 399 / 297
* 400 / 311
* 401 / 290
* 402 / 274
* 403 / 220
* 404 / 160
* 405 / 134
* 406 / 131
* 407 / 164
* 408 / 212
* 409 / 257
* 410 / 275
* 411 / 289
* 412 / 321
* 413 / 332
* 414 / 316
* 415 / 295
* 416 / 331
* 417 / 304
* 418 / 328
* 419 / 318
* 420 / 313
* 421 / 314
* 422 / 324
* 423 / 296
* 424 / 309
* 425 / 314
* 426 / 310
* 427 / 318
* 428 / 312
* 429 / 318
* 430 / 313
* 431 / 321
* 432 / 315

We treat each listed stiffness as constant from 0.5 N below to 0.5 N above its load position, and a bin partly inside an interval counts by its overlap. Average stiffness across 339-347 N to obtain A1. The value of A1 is 324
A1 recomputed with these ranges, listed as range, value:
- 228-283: 344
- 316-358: 311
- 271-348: 305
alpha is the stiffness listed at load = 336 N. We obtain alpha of 333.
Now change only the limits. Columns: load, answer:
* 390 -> 297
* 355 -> 334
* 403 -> 220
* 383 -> 348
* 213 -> 326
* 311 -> 264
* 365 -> 313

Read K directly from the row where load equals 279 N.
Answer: 350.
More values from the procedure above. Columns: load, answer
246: 342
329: 325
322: 302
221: 330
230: 334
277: 353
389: 328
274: 337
